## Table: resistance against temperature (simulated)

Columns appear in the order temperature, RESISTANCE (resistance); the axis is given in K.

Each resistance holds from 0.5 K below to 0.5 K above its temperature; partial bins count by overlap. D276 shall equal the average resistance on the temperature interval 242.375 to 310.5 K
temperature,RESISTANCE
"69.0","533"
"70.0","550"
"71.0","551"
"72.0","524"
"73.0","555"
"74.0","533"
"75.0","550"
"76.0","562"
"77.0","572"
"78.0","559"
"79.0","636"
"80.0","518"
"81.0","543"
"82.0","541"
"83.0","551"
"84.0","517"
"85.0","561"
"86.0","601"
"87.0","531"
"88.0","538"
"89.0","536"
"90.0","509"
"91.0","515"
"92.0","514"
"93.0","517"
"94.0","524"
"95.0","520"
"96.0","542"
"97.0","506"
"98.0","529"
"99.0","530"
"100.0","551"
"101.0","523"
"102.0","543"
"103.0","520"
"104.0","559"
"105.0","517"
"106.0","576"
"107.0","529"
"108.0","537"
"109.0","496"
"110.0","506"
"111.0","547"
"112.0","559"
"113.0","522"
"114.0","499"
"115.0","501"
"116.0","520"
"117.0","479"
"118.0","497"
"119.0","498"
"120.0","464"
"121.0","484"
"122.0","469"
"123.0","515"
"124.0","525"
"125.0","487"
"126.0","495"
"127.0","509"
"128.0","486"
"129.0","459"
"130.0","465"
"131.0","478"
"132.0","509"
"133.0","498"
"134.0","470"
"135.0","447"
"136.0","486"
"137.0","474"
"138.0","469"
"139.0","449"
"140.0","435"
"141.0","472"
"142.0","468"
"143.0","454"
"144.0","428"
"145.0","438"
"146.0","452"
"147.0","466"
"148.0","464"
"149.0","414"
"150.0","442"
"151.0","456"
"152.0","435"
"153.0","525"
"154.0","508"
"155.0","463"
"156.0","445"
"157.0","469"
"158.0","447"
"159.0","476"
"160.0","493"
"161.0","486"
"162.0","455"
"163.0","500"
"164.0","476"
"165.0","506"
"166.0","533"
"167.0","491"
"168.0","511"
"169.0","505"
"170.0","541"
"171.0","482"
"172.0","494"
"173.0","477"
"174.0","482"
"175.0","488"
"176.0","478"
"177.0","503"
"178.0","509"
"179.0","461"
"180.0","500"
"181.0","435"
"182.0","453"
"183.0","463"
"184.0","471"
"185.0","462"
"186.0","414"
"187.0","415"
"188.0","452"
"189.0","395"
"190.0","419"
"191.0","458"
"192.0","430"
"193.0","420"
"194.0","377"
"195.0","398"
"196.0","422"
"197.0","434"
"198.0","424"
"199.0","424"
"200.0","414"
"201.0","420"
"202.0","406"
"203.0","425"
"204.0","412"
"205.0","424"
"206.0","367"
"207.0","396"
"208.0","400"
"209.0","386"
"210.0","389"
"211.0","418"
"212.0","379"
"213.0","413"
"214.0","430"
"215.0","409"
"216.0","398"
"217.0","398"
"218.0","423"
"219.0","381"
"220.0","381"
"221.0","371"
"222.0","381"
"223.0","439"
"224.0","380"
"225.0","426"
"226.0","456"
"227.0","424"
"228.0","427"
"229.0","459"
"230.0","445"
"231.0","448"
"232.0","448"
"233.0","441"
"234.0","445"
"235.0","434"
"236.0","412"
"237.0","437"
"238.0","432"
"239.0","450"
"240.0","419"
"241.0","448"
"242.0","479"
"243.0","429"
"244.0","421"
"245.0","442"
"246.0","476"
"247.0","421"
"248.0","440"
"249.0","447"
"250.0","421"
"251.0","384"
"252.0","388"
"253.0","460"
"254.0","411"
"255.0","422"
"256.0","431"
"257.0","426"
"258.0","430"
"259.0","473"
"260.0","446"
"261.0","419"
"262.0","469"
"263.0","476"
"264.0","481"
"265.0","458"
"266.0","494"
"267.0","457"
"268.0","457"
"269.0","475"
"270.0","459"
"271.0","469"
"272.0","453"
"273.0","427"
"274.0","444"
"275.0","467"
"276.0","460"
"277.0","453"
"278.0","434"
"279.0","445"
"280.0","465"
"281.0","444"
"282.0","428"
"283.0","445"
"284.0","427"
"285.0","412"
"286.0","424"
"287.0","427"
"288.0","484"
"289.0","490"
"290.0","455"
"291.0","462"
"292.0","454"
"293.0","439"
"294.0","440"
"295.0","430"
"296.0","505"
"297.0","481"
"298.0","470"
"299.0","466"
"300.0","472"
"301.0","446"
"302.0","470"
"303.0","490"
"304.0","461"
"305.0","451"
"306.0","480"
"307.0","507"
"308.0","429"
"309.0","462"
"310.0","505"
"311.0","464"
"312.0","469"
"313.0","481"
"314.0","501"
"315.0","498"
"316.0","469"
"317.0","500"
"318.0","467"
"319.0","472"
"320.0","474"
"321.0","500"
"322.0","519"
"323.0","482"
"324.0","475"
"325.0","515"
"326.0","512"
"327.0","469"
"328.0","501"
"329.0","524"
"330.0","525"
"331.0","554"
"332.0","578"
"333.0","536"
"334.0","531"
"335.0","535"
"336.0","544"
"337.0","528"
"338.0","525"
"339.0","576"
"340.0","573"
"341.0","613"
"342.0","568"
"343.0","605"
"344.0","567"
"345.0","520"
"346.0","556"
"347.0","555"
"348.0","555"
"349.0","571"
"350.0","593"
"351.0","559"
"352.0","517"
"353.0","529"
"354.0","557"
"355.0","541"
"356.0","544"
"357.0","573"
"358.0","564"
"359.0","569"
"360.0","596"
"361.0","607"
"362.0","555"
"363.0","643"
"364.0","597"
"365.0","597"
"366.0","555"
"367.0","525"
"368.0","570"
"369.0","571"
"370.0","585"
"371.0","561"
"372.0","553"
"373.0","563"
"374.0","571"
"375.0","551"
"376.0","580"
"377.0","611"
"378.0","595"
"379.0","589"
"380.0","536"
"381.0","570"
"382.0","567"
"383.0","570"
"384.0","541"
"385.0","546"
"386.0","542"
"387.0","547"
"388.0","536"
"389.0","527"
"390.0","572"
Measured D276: 451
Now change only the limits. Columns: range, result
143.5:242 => 443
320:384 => 554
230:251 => 438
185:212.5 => 413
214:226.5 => 405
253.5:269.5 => 452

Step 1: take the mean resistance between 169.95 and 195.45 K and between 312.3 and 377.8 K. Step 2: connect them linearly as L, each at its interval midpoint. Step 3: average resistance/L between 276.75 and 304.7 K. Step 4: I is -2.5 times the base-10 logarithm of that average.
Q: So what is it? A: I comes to 0.136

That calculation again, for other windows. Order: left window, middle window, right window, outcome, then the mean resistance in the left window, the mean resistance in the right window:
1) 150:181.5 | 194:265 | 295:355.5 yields 0.17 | 484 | 513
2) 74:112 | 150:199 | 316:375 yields 0.17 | 539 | 546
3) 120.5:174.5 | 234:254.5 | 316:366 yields 0.18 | 477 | 544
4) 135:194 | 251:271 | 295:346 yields 0.10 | 466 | 505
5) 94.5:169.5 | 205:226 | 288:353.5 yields 0.24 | 491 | 506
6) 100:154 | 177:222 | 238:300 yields 0.12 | 490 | 448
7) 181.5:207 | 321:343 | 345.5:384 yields 0.01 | 423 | 568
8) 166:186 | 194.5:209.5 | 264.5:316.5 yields 0.17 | 484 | 461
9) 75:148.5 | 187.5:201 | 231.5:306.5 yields 0.14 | 509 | 448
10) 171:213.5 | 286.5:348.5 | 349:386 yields 0.06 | 434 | 568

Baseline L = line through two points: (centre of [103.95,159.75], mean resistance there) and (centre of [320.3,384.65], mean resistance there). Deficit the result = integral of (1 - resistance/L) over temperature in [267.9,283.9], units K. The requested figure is 2.39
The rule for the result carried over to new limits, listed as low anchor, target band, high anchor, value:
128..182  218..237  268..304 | 1.7 K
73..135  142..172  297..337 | 2.3 K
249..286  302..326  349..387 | 0.9 K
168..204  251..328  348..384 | 8.5 K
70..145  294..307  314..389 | 1.7 K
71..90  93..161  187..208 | 0.8 K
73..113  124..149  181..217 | 1.0 K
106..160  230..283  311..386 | 7.6 K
